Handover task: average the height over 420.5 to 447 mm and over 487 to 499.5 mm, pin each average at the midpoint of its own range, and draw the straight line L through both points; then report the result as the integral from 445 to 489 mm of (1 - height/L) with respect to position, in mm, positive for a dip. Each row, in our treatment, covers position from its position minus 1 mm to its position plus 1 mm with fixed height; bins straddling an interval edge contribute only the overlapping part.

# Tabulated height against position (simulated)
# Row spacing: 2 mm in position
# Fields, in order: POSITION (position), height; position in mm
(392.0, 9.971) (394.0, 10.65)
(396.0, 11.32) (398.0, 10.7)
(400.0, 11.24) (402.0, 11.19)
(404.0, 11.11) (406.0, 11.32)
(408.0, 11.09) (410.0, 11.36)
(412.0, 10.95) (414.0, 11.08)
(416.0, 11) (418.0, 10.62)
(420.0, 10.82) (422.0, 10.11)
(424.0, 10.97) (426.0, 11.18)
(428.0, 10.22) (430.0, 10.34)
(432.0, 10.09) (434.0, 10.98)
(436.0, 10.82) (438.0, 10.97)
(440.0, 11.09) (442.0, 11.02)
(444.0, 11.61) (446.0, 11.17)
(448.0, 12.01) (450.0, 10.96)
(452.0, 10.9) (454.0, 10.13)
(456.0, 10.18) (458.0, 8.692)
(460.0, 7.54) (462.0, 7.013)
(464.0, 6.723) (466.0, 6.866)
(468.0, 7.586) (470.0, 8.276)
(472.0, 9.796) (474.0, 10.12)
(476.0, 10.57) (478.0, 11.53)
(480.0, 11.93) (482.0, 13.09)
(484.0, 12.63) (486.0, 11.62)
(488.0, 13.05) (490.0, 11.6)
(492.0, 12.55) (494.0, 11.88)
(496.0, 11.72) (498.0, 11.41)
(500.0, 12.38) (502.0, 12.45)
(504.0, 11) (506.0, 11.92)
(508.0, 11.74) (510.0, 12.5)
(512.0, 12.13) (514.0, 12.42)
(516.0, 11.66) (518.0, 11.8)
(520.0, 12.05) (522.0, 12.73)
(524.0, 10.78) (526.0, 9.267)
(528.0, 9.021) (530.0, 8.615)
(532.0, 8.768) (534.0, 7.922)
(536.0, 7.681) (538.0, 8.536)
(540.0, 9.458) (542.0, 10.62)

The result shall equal 5.4 mm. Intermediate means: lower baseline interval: 10.8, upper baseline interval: 12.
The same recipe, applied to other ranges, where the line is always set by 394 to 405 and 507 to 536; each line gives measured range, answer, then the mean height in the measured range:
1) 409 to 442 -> 0.59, 10.8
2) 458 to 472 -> 4.21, 7.61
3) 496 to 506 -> -0.97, 11.8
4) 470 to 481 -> 0.29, 10.6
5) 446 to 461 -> 1.07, 10.1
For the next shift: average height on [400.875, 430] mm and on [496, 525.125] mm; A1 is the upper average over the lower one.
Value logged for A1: 1.09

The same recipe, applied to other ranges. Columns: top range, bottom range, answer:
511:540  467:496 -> 0.91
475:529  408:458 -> 1.09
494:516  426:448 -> 1.10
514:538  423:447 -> 0.93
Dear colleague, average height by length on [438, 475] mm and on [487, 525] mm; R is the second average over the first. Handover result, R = 1.3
